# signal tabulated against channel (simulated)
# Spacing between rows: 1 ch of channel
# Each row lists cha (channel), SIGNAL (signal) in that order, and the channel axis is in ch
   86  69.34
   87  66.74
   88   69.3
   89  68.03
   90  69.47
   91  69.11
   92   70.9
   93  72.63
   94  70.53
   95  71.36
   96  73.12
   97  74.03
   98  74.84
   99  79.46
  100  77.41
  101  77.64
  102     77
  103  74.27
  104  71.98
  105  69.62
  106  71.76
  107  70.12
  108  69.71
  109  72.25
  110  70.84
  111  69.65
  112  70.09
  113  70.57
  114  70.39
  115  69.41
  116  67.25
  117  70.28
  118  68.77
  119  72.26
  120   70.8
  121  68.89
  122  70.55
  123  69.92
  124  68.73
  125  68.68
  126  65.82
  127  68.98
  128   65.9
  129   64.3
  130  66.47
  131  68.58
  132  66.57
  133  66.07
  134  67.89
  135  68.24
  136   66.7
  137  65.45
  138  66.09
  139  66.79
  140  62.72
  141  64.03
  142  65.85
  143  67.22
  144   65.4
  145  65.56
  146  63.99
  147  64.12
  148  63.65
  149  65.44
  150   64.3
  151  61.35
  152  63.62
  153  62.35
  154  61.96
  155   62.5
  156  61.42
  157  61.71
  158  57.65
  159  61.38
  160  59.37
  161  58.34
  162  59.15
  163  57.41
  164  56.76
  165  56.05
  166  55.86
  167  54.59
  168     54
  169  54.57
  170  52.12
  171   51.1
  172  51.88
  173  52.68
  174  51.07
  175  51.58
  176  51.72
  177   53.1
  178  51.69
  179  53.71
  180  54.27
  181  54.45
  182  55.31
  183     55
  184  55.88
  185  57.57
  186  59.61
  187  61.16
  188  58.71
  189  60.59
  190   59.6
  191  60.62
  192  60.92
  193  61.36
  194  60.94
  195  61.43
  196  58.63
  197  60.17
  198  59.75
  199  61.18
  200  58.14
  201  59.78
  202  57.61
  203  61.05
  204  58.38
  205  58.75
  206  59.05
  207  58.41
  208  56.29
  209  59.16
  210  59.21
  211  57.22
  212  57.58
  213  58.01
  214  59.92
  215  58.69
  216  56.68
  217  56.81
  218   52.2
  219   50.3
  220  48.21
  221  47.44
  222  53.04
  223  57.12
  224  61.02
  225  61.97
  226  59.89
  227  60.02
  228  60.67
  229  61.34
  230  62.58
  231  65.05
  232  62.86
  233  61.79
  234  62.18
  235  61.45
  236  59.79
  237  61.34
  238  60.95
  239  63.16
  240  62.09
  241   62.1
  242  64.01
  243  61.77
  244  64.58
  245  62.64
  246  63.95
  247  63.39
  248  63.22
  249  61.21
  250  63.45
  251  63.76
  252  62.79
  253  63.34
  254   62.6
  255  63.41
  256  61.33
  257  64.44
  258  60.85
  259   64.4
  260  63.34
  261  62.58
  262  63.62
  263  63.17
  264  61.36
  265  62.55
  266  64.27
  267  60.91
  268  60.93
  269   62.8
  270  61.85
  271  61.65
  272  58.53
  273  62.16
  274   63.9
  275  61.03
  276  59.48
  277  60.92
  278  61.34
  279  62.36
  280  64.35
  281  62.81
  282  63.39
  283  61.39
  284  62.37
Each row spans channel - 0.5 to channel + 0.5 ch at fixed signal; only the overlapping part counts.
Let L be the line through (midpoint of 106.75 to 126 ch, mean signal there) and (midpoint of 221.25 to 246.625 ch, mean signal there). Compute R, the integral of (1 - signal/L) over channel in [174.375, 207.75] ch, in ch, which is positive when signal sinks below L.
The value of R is 3.4 ch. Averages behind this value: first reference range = 69.8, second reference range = 61.4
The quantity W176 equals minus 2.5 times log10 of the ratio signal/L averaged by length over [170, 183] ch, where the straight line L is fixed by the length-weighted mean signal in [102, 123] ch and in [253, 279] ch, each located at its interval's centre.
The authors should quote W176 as 0.26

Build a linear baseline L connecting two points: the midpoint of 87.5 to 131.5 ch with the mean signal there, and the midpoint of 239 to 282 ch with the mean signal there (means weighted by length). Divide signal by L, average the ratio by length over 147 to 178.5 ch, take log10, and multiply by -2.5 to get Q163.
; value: 0.18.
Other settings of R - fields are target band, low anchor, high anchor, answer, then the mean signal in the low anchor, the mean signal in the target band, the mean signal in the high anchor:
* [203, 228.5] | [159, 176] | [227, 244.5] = 1.2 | 54.9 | 57.1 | 62.2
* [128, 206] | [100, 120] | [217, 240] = 6.4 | 71.4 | 60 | 58.9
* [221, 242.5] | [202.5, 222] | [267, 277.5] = -1.1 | 56.4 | 60.8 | 61.3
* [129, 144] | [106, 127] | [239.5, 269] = 0.6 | 69.8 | 66.2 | 62.8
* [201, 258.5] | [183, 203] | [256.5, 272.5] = 0.9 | 59.6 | 60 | 62.3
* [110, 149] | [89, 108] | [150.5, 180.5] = -1.3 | 72.8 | 67.5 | 56.5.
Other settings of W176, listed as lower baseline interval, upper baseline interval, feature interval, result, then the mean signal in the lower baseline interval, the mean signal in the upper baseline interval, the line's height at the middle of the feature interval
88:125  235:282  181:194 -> 0.14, 71.4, 62.4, 66.6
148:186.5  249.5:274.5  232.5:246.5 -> -0.02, 57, 62.6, 61.2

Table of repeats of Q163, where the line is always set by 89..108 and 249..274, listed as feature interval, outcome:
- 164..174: 0.263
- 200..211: 0.129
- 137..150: 0.079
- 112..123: 0.026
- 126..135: 0.062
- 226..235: 0.044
